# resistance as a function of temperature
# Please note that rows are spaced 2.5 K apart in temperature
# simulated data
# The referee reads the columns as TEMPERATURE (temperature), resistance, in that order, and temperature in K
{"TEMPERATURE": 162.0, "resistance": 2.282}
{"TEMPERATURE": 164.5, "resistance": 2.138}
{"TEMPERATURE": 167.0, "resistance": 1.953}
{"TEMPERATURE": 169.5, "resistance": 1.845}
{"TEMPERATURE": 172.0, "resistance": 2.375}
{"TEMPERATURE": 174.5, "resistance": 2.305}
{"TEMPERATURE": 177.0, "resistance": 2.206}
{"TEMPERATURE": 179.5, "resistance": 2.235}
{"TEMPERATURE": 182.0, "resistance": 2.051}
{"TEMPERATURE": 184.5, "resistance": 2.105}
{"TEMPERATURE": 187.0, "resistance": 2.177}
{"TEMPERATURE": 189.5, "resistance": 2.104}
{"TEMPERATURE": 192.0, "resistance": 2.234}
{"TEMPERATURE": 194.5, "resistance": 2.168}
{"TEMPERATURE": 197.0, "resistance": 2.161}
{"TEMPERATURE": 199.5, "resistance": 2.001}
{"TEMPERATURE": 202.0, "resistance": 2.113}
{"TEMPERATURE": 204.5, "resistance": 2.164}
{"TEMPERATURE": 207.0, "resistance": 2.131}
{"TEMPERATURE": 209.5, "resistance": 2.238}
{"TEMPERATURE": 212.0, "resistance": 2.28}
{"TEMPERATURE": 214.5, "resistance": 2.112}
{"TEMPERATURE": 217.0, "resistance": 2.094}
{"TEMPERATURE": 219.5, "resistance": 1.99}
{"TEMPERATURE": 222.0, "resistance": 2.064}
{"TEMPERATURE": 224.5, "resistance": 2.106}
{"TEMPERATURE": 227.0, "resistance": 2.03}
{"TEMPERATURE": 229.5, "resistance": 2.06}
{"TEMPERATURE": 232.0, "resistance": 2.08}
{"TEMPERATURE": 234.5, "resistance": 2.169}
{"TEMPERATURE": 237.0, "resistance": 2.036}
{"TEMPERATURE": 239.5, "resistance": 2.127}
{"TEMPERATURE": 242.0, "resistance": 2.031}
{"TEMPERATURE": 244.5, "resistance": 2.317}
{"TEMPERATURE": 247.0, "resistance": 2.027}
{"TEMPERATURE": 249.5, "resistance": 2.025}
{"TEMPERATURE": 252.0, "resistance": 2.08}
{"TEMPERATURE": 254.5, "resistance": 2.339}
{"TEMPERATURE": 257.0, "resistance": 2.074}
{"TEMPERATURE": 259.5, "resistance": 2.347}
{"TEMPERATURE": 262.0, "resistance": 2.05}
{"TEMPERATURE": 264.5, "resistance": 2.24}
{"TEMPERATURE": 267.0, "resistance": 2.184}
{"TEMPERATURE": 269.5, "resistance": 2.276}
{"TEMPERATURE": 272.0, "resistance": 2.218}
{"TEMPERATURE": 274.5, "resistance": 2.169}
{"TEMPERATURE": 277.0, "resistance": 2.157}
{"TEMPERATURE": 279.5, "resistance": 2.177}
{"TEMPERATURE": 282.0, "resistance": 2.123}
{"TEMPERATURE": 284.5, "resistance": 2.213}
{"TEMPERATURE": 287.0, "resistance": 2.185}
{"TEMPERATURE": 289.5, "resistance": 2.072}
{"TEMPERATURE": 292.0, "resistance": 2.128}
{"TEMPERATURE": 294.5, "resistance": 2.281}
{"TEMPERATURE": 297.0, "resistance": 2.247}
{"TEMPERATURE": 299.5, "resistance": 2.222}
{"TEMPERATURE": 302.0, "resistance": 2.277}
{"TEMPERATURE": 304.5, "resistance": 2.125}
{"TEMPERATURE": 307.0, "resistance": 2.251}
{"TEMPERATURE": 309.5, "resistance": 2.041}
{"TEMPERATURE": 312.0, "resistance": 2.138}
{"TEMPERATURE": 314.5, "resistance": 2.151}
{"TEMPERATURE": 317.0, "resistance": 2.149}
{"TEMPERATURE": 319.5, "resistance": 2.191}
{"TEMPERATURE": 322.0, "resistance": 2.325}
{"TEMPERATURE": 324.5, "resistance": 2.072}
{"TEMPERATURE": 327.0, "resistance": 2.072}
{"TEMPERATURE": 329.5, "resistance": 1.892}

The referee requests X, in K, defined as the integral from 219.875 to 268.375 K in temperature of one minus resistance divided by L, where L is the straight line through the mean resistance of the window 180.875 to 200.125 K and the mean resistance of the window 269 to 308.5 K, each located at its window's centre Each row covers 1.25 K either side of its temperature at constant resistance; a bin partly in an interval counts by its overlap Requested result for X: 0.9 K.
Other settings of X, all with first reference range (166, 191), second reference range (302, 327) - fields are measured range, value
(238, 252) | 0.31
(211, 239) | 0.71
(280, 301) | -0.26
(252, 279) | -0.57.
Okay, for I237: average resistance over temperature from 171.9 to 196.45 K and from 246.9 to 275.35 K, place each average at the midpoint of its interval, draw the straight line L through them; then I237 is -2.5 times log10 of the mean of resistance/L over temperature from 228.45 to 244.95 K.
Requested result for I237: 0.04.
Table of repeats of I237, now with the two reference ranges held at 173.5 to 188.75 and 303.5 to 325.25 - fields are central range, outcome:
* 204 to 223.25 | 0.020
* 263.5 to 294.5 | -0.008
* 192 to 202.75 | 0.025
